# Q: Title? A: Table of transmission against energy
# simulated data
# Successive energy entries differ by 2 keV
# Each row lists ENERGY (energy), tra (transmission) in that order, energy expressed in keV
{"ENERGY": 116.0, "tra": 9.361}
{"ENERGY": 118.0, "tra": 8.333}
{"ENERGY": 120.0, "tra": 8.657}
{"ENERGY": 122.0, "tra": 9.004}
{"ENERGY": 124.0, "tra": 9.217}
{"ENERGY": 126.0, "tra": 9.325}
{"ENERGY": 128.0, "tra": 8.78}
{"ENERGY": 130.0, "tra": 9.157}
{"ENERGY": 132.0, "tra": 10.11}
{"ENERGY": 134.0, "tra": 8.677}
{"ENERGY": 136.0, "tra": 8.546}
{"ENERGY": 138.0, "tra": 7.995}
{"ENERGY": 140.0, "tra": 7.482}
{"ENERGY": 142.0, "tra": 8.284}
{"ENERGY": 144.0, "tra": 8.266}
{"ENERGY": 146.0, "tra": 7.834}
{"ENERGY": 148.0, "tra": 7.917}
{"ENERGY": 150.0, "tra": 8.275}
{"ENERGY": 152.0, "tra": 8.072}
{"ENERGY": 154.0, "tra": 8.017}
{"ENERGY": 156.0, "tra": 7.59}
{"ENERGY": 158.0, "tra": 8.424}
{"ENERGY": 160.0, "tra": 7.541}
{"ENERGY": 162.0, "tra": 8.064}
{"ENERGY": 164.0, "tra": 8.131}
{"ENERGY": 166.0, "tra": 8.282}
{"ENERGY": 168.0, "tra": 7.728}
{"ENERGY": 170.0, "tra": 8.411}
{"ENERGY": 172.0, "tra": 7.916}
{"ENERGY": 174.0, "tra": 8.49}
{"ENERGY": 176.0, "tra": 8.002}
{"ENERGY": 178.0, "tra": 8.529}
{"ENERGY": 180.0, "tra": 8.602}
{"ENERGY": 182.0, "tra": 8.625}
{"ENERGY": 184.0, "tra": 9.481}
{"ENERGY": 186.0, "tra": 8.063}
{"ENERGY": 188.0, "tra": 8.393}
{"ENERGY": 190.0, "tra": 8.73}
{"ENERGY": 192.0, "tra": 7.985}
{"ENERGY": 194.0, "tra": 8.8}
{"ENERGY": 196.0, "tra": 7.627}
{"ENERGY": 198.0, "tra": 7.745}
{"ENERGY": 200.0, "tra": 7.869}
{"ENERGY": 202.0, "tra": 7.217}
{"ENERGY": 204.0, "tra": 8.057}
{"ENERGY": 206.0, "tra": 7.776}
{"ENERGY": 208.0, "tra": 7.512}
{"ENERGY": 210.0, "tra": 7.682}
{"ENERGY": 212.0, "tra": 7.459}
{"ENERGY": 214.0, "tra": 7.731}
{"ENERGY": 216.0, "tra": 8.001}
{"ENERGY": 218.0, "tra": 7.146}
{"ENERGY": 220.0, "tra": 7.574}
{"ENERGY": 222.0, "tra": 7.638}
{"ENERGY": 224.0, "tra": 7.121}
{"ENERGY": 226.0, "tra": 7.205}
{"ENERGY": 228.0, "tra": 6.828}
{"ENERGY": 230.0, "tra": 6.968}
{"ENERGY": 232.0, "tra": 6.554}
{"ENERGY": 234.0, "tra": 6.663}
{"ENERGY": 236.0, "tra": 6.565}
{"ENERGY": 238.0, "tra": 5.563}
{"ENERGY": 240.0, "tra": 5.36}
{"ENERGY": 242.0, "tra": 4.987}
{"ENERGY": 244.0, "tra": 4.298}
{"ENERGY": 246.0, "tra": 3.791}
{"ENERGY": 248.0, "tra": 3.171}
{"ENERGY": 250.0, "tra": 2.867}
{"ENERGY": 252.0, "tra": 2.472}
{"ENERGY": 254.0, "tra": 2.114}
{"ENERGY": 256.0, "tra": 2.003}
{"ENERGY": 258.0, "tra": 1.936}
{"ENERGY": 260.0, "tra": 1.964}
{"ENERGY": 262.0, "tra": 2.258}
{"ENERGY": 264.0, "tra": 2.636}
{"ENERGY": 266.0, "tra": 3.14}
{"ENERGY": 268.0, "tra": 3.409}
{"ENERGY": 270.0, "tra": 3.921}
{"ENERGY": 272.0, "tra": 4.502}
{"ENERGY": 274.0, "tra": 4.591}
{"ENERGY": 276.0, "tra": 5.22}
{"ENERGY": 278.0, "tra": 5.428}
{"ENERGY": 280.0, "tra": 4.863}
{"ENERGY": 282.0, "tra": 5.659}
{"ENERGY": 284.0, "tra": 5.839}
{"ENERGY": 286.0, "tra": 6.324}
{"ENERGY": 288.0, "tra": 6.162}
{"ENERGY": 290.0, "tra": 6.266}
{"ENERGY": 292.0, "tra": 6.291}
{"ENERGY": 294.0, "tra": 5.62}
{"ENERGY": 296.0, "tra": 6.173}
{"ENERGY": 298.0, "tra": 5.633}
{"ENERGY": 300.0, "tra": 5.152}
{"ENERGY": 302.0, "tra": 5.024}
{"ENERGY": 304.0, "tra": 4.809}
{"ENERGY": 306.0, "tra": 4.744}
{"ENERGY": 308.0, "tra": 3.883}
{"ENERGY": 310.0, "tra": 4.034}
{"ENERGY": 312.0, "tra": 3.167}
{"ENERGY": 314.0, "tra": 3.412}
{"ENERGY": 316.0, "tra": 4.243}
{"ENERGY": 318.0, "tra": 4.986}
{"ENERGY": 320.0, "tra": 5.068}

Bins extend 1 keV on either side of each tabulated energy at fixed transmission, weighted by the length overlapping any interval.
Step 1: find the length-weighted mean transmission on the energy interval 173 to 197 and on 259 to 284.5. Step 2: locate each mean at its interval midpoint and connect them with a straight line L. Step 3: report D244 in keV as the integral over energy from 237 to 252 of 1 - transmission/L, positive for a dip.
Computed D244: 3.61 keV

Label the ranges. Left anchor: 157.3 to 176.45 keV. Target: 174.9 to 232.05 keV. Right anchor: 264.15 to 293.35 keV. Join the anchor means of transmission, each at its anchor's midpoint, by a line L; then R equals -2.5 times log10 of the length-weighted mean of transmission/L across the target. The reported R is -0.109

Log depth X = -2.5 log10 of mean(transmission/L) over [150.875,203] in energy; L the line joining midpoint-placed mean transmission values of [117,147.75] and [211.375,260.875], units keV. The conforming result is -0.139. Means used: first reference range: 8.63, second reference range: 5.35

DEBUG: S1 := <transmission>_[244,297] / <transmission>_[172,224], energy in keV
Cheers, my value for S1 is 0.52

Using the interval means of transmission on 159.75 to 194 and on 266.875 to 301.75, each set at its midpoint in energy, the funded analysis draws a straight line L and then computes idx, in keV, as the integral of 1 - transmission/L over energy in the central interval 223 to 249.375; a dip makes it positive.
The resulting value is 3.9 keV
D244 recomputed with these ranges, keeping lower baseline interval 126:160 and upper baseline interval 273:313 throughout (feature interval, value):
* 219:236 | -1.1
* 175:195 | -2.8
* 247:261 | 8.5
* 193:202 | -0.9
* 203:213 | -1.0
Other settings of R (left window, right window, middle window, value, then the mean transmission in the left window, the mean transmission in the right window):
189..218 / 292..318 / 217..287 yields 0.31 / 7.85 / 4.73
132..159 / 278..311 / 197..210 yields -0.09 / 8.18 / 5.41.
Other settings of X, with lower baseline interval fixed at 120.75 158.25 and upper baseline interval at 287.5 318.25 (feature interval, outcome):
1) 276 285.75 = -0.01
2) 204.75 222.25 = -0.11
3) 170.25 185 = -0.12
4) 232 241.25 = 0.06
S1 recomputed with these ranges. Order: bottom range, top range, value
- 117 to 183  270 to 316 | 0.61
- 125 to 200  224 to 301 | 0.57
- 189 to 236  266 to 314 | 0.66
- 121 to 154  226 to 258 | 0.55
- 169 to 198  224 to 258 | 0.58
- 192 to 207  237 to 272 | 0.42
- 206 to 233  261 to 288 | 0.61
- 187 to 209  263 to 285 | 0.56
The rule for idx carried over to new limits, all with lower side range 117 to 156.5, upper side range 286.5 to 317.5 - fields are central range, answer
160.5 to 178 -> -0.8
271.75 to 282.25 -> 0.9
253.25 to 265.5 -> 7.7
